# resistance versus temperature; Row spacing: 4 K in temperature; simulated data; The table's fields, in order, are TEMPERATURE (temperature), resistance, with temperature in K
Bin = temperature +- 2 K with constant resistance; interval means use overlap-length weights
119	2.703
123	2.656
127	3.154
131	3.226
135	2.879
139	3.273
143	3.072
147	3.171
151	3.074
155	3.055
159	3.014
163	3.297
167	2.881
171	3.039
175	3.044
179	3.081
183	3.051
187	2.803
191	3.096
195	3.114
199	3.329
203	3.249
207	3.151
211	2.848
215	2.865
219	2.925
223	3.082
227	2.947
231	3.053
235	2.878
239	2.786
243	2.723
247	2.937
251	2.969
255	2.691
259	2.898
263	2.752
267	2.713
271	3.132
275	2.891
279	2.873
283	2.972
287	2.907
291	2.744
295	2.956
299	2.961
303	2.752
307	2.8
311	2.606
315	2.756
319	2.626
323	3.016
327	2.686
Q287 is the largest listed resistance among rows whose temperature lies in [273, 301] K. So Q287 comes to 2.972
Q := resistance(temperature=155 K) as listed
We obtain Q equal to 3.055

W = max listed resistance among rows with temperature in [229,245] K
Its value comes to 3.053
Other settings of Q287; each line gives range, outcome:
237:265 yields 2.969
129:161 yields 3.273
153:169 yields 3.297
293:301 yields 2.961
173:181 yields 3.081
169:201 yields 3.329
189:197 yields 3.114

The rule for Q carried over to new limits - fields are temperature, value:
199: 3.329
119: 2.703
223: 3.082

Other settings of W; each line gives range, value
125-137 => 3.226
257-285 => 3.132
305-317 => 2.8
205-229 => 3.151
